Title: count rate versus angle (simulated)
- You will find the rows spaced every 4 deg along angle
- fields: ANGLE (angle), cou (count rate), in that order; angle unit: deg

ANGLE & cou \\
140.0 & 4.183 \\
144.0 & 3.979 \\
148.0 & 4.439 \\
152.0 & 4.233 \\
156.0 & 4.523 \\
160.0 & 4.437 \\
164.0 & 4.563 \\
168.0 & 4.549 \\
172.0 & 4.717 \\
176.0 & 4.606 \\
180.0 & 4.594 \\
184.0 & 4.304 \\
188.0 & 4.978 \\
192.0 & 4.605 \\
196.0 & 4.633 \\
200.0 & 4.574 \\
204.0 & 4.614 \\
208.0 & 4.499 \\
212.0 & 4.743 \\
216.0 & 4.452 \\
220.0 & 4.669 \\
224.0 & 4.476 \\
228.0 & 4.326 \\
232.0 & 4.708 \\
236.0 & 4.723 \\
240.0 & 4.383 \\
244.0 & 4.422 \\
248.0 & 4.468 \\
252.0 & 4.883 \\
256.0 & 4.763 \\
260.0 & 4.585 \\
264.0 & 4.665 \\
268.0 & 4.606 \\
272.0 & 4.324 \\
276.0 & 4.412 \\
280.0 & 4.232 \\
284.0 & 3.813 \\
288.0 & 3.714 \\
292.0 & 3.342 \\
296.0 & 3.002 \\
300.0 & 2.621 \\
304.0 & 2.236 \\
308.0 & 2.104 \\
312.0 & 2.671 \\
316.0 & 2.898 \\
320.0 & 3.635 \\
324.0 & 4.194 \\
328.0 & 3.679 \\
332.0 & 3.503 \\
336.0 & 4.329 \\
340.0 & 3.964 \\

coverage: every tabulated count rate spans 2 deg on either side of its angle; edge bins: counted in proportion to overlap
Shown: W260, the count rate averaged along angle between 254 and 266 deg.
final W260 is 4.67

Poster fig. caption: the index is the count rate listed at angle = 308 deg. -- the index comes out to 2.104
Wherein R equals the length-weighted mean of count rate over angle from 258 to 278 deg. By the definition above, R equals 4.52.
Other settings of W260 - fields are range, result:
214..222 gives 4.56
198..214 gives 4.61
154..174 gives 4.56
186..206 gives 4.68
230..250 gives 4.54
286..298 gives 3.35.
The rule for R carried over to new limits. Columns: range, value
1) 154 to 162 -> 4.48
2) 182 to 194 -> 4.63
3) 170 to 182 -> 4.64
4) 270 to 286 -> 4.2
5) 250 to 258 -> 4.82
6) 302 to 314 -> 2.34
